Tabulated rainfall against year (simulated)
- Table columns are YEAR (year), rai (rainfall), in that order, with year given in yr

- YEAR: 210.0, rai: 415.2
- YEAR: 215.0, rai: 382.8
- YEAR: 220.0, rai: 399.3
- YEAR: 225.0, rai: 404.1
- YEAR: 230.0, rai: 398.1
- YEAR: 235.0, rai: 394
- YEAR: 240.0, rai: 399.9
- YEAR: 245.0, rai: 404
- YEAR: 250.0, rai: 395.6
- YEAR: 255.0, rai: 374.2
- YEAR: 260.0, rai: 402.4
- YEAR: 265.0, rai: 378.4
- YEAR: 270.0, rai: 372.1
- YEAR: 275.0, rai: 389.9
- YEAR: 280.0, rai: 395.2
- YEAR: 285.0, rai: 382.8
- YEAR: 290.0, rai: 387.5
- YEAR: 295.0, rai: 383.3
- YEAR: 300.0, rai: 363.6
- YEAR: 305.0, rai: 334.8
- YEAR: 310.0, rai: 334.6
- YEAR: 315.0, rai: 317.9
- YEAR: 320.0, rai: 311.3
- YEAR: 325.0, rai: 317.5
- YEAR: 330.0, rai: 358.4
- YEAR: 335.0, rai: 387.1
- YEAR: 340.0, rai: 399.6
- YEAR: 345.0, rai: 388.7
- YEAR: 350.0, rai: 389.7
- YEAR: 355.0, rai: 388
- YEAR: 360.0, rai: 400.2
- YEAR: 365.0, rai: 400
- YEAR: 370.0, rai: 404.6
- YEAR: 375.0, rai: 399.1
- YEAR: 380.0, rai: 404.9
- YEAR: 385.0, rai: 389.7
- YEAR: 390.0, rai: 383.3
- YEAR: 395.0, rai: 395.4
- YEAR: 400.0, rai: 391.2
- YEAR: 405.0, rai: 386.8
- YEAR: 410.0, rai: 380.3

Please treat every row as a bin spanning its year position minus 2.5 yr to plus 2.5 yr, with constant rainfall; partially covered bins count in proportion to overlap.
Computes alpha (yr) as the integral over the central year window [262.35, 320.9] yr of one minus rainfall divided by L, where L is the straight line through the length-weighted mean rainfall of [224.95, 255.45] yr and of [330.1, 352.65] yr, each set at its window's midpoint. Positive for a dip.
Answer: 4.2 yr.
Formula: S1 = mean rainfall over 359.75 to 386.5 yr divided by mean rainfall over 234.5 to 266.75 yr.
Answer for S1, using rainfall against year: 1.02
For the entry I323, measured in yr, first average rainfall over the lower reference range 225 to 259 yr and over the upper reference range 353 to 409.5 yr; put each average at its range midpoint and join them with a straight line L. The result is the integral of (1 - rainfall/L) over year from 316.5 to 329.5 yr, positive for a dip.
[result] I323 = 2.4 yr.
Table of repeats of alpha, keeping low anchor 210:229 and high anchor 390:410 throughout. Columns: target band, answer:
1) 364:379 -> -0.4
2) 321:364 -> 1.6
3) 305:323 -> 3.2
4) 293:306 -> 1.0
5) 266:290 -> 0.6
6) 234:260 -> 0.2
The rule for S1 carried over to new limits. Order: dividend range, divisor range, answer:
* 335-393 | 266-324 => 1.10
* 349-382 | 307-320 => 1.23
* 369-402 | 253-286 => 1.03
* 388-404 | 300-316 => 1.16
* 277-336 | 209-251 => 0.89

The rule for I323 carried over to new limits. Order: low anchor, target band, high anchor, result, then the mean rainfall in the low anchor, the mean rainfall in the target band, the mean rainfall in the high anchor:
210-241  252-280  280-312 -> -0.3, 398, 385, 367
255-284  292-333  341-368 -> 5.1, 386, 341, 394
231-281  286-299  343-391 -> 0.3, 391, 383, 395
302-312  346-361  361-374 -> -0.2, 336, 391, 402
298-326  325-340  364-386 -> -0.6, 330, 368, 400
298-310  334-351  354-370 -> -0.5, 346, 392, 398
